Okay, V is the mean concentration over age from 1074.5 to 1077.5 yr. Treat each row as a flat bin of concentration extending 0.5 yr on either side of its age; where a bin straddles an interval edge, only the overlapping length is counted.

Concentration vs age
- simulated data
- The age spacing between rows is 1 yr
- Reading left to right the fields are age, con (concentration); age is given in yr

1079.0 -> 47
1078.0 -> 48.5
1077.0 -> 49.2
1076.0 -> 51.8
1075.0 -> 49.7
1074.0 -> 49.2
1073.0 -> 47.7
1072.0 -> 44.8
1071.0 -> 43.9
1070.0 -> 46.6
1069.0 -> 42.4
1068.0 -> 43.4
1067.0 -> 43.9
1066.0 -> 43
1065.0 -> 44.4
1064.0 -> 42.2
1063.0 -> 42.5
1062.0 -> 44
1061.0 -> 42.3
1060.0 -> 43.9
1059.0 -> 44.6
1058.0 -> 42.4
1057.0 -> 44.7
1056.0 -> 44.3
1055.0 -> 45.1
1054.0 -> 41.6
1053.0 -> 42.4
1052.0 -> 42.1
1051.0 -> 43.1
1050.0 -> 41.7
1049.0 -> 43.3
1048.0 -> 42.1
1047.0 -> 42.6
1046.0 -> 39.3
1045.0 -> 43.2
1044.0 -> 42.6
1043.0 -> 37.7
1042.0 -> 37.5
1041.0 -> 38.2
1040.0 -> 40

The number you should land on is 50.2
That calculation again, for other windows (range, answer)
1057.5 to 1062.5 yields 43.4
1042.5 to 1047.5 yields 41.1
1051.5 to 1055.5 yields 42.8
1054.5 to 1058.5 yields 44.1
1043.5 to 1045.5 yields 42.9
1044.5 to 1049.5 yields 42.1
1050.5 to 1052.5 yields 42.6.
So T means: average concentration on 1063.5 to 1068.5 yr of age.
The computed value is 43.4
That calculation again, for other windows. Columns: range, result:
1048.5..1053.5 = 42.5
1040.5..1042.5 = 37.9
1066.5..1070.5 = 44.1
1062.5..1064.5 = 42.4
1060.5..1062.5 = 43.1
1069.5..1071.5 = 45.2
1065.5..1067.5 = 43.5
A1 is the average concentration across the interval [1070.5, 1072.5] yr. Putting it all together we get 44.3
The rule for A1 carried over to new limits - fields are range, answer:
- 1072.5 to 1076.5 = 49.6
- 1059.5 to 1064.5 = 43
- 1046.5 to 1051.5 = 42.6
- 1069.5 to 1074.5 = 46.4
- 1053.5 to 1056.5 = 43.7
